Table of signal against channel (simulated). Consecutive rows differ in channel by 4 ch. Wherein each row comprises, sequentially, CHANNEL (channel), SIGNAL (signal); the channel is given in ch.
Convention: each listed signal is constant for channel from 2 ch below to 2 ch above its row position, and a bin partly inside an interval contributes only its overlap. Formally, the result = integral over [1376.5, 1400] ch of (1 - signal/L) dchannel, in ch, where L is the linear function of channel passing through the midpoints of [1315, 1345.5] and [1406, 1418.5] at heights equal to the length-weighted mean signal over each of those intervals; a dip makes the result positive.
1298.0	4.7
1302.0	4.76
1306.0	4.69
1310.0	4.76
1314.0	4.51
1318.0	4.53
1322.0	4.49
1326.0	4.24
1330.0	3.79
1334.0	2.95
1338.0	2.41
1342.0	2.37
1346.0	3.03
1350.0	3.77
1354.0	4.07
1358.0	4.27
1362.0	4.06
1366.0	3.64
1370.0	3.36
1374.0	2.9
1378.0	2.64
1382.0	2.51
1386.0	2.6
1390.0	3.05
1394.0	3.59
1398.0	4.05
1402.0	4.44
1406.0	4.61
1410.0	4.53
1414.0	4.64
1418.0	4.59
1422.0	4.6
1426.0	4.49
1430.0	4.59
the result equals 6.6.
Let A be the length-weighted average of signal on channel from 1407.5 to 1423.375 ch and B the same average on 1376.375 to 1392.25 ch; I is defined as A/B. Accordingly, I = 1.69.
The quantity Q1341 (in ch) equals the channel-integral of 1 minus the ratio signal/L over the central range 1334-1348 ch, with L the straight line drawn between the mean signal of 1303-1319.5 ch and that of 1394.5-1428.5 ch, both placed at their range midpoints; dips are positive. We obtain 5.9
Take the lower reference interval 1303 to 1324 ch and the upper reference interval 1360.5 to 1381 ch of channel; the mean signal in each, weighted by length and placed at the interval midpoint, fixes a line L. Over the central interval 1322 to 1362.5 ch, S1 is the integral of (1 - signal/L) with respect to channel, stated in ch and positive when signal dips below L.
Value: 3.9 ch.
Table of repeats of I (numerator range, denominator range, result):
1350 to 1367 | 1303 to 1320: 0.86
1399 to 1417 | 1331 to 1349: 1.61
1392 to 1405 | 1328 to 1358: 1.25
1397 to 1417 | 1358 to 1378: 1.29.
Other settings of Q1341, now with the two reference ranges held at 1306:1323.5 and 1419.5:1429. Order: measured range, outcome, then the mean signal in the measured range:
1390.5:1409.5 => 1.9 ch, 4.11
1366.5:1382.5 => 5.6 ch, 2.96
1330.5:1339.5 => 3.3 ch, 2.88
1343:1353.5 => 2.7 ch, 3.4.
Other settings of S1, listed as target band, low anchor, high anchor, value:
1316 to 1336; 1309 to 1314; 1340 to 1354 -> 0.4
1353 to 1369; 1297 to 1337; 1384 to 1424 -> 0.8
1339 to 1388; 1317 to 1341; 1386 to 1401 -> 4.3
